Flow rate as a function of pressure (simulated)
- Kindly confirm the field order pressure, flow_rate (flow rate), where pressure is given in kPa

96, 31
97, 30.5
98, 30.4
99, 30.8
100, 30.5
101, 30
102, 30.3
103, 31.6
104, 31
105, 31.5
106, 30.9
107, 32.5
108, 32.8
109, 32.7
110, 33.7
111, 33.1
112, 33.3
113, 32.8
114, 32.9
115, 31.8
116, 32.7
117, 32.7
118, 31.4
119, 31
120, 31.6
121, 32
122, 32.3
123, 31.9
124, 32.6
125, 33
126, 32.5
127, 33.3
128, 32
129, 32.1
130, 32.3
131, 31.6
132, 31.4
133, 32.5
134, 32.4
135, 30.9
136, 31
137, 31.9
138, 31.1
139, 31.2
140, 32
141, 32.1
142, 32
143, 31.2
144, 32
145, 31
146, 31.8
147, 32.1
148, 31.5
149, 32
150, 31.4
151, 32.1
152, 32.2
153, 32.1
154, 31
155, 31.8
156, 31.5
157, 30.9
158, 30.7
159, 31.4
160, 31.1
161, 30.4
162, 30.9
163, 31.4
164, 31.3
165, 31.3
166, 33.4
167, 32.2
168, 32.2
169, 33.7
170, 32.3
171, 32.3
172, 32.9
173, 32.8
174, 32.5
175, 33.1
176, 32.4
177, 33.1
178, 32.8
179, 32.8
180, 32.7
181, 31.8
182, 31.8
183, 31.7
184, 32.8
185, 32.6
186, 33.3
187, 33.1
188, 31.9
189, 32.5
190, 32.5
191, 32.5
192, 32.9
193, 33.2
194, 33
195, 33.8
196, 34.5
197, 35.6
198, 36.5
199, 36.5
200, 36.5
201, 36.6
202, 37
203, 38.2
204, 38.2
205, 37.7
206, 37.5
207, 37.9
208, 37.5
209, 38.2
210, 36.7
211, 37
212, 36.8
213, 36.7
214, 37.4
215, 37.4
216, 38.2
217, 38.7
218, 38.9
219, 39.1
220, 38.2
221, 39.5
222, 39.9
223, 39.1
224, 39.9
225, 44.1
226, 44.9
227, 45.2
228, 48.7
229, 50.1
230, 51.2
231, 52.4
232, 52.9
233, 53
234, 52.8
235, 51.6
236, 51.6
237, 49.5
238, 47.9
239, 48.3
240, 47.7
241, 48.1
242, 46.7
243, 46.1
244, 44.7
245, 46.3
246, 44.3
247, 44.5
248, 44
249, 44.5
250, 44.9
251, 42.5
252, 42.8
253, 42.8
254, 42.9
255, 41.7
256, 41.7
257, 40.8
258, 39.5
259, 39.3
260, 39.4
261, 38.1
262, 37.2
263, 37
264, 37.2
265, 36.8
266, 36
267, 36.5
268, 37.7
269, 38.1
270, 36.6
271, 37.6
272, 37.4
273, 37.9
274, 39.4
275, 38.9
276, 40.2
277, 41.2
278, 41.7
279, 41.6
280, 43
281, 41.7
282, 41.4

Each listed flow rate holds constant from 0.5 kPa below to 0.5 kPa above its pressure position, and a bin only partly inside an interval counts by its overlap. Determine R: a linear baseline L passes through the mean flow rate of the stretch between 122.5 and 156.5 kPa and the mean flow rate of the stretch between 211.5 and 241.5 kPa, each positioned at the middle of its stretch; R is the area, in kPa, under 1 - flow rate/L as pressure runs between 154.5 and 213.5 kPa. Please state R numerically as 7.2 kPa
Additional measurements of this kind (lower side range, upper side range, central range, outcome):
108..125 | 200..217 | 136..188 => 4.4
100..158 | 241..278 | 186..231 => -0.9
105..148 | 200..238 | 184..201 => 2.4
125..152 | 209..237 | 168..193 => 3.3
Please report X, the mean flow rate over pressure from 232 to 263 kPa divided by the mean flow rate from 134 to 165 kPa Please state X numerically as 1.42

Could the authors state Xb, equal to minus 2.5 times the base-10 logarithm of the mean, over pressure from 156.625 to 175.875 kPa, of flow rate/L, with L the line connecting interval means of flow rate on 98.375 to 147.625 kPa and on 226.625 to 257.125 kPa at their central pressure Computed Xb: 0.17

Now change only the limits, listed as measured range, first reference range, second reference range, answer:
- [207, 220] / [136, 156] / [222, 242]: 0.181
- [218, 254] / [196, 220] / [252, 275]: -0.201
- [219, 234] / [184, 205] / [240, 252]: -0.111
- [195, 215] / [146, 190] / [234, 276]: -0.016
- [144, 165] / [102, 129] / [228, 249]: 0.189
